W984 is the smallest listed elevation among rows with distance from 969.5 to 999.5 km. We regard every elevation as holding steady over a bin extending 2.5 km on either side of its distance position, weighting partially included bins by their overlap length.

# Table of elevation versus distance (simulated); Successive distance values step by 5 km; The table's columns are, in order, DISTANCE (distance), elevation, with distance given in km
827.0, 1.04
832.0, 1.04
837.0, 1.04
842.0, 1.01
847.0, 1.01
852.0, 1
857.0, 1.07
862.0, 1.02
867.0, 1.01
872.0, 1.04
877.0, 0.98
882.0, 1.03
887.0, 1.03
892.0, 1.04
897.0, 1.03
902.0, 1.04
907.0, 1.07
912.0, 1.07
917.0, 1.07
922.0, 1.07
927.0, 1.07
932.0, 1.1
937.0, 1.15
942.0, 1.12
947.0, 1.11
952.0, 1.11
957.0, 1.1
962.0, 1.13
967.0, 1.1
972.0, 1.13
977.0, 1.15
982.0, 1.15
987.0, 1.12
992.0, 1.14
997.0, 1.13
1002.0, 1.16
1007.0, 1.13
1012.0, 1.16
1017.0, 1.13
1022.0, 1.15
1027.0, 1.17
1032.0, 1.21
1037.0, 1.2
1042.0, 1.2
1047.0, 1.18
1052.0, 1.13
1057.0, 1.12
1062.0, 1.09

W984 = 1.12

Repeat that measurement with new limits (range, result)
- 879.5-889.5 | 1.03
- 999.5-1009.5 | 1.13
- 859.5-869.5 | 1.01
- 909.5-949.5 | 1.07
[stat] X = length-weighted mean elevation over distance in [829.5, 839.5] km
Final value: 1.04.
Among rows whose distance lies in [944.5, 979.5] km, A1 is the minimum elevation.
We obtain 1.1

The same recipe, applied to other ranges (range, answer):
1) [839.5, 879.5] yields 0.98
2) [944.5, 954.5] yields 1.11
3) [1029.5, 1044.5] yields 1.2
